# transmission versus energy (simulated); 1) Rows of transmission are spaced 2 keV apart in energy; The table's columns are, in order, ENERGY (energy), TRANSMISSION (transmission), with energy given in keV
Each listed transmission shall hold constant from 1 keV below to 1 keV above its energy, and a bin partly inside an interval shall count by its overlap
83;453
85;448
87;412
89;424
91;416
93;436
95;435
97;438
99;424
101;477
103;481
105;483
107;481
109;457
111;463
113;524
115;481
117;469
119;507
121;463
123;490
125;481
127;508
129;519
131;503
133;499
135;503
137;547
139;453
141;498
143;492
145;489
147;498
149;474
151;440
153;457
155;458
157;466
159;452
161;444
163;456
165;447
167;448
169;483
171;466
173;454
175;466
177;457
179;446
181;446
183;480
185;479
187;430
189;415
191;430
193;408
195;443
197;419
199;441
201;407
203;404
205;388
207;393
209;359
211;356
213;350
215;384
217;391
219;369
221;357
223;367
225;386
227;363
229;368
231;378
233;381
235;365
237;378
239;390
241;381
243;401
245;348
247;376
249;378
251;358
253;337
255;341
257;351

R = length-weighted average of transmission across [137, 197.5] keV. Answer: 458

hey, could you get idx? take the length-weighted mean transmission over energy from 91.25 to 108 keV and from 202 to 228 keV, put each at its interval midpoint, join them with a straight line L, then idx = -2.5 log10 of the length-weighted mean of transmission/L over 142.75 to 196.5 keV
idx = -0.125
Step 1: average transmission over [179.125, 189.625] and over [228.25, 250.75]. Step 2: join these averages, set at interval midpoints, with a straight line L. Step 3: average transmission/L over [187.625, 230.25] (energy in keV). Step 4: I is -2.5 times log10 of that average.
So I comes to 0.07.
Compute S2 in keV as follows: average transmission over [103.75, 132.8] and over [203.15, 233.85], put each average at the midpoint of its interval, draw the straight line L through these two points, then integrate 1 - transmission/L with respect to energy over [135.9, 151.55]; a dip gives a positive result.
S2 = -1.0 keV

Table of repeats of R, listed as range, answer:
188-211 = 407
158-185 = 458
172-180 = 456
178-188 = 456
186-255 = 385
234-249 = 377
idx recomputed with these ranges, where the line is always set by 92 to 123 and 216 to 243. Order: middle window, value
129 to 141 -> -0.125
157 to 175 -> -0.082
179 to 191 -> -0.097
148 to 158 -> -0.061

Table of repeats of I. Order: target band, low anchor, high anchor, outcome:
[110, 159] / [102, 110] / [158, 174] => -0.04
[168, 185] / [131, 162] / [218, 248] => -0.05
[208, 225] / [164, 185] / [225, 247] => 0.10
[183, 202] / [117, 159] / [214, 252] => -0.03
